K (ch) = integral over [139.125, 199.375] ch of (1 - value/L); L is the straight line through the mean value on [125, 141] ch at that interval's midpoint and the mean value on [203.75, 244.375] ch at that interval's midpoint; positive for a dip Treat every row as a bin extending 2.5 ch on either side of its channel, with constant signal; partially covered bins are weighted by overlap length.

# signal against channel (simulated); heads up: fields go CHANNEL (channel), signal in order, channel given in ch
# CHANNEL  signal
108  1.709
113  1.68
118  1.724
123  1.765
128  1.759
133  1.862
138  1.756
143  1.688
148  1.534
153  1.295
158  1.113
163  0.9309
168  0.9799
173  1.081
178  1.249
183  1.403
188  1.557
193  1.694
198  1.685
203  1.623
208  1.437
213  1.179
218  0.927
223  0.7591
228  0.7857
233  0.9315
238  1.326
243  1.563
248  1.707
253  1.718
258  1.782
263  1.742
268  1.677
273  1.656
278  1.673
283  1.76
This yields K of 6.1 ch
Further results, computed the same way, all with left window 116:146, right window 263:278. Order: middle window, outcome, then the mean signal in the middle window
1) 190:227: 8.7 ch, 1.31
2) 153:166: 5.0 ch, 1.07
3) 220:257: 9.2 ch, 1.27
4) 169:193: 5.4 ch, 1.34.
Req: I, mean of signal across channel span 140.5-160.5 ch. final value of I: 1.41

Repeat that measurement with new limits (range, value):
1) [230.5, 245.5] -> 1.27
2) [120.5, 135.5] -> 1.8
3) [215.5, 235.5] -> 0.851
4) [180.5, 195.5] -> 1.55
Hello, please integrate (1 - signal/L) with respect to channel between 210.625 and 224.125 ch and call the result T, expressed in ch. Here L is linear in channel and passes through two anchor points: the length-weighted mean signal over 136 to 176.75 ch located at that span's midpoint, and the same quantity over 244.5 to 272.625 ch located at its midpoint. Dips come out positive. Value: 5.0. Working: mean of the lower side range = 1.29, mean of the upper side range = 1.71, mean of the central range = 0.973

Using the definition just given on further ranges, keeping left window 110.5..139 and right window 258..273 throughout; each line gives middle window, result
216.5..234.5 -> 9.2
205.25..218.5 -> 3.8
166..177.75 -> 4.5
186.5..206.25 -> 1.1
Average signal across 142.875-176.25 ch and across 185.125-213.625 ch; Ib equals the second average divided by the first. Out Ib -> 1.3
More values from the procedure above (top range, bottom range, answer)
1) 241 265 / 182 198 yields 1.07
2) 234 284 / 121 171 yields 1.12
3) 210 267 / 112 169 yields 0.87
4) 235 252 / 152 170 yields 1.44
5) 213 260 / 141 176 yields 1.03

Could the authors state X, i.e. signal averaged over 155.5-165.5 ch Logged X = 1.02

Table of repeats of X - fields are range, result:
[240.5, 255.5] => 1.66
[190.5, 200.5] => 1.69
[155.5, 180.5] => 1.07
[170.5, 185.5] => 1.24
